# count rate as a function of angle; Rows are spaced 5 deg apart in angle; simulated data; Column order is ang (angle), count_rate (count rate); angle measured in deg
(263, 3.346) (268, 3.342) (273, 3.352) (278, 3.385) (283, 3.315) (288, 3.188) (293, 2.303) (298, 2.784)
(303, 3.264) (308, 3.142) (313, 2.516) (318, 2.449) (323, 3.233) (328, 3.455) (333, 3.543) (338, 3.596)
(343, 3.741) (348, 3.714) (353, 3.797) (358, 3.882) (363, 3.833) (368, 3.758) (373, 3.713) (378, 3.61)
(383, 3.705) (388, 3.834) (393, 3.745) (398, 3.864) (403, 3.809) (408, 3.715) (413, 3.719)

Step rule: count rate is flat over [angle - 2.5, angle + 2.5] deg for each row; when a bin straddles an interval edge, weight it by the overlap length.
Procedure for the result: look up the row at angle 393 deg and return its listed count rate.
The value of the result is 3.745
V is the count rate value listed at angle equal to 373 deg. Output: 3.713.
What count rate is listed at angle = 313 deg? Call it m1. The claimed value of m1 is 2.516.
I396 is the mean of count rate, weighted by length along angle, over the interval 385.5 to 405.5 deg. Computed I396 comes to 3.81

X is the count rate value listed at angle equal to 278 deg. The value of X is 3.385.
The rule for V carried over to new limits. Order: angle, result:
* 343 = 3.741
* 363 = 3.833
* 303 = 3.264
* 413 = 3.719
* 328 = 3.455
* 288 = 3.188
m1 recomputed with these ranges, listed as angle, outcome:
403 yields 3.809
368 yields 3.758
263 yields 3.346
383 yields 3.705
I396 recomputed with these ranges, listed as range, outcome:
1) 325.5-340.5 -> 3.53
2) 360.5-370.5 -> 3.8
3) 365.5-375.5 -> 3.74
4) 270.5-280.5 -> 3.37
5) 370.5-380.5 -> 3.66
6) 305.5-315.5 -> 2.83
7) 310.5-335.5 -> 3.04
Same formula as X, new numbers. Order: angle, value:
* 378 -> 3.61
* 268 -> 3.342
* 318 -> 2.449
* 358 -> 3.882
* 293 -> 2.303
